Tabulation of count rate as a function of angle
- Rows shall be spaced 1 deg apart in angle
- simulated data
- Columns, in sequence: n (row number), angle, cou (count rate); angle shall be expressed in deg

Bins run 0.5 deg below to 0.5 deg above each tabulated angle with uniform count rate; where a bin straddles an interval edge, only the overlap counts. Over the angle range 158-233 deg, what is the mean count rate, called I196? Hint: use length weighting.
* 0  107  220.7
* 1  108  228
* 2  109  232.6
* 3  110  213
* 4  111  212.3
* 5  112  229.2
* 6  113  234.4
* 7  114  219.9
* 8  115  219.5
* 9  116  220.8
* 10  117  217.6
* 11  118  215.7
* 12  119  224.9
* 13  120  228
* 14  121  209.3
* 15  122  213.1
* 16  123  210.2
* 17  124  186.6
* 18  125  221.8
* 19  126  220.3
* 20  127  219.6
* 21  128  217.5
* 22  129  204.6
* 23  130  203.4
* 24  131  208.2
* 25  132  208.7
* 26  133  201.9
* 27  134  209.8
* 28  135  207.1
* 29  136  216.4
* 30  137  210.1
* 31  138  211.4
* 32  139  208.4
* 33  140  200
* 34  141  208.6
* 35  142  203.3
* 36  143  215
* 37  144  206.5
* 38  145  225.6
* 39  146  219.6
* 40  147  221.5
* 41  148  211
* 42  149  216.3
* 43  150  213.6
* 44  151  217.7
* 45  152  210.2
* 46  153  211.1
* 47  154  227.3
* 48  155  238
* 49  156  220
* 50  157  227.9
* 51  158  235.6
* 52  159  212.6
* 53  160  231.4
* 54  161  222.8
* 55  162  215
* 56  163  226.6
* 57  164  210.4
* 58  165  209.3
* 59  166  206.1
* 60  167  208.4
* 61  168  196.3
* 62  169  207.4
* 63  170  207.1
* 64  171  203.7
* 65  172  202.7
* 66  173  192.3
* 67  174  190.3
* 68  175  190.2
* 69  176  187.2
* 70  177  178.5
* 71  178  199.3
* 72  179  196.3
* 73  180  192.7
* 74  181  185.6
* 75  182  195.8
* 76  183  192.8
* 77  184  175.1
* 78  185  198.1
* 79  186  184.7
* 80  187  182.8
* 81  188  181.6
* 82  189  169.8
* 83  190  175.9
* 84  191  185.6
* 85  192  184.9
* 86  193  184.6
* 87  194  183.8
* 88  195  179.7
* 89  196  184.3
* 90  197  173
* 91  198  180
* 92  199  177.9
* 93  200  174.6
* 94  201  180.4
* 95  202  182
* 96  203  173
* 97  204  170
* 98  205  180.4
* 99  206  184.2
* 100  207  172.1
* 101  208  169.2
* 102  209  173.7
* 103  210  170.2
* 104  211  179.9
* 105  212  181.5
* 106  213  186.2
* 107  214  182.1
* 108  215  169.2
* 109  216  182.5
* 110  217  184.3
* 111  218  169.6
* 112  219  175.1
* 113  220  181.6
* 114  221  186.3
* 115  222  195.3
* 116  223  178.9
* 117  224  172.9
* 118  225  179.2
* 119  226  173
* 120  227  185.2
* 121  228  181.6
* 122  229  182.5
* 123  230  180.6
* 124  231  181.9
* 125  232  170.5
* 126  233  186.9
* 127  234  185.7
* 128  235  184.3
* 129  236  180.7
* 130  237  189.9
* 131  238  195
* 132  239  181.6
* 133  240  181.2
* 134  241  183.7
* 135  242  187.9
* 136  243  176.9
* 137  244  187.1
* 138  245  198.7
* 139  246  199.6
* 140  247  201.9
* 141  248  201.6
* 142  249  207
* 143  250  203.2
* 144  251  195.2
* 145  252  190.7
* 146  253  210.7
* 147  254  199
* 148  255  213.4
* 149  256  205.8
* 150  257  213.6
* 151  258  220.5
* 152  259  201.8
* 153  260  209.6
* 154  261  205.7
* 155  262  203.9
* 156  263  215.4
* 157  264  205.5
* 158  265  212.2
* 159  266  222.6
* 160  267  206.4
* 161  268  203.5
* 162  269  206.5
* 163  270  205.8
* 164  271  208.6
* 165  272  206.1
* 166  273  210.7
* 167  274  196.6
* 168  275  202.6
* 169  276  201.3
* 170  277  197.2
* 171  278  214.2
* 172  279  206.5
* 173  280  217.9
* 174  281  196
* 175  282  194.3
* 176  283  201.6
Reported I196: 188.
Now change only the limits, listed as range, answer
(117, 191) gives 207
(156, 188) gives 202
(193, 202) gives 180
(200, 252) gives 183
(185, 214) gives 179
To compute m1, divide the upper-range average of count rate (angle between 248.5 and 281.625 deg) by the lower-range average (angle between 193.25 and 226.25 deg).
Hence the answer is 1.16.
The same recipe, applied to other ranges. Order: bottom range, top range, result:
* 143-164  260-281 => 0.94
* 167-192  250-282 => 1.08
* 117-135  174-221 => 0.86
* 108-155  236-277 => 0.94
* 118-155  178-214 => 0.85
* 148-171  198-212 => 0.81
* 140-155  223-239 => 0.85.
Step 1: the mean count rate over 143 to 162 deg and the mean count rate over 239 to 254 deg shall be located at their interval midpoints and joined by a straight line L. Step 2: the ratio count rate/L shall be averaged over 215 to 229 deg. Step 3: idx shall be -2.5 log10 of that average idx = 0.12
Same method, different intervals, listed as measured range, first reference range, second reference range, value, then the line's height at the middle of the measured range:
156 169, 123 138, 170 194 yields -0.10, 197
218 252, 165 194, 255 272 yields 0.09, 203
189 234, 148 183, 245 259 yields 0.15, 206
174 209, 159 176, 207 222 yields 0.06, 192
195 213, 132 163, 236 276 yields 0.18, 208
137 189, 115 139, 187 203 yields -0.06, 195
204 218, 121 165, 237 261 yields 0.15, 204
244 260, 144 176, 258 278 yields 0.02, 208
